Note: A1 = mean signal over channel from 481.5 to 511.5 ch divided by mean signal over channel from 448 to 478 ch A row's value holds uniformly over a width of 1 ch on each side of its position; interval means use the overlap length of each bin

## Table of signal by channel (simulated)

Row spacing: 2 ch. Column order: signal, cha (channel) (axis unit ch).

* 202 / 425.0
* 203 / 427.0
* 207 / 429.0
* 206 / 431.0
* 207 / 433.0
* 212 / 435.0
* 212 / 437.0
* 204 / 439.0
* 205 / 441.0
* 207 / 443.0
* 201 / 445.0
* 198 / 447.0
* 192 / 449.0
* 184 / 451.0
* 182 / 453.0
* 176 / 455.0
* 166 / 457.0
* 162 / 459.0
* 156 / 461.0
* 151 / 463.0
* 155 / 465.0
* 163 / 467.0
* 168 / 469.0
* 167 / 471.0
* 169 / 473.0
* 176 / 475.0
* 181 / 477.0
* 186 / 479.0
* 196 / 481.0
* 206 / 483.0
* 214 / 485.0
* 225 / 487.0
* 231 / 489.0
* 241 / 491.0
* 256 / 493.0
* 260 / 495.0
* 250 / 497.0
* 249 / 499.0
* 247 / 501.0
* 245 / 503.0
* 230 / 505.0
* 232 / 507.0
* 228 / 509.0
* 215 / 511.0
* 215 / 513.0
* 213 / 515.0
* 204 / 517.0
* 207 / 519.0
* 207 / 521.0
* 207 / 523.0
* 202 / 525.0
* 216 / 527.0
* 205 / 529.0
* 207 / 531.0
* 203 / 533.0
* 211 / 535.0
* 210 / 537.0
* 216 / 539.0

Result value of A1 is 1.4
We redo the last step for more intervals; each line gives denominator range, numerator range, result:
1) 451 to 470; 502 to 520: 1.34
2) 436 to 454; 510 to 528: 1.06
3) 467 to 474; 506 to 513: 1.34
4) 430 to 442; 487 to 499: 1.18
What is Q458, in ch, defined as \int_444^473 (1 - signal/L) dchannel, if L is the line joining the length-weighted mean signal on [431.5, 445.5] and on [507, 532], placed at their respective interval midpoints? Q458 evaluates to 4.9 ch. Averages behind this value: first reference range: 207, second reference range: 211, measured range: 173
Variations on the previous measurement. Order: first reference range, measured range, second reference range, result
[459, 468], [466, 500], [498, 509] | -1.7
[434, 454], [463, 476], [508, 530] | 2.4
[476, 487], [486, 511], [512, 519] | -4.3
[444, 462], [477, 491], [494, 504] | 1.1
